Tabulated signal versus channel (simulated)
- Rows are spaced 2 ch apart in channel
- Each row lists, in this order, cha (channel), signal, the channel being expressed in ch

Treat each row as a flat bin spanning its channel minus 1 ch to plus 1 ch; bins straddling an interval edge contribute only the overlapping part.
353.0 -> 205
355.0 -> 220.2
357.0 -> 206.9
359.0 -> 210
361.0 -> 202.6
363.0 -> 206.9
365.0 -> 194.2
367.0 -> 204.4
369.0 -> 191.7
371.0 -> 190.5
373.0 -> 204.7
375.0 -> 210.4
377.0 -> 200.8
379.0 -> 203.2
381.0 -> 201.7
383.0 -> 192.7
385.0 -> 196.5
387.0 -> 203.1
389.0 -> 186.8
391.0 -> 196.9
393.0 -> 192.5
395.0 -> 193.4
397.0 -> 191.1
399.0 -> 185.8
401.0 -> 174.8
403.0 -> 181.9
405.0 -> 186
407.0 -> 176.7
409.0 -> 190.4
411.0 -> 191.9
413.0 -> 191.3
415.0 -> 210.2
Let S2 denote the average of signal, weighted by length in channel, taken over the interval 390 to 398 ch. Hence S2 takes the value 193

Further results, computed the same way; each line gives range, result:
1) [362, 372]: 198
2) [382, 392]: 195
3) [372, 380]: 205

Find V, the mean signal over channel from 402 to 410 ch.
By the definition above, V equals 184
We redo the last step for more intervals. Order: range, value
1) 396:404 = 183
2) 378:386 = 199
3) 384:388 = 200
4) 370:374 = 198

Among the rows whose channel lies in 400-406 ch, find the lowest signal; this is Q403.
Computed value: 174.8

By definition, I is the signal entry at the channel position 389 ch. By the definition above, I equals 186.8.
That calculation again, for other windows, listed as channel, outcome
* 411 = 191.9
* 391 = 196.9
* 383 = 192.7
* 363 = 206.9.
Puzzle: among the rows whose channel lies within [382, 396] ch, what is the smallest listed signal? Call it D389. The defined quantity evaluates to 186.8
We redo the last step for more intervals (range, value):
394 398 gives 191.1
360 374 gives 190.5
